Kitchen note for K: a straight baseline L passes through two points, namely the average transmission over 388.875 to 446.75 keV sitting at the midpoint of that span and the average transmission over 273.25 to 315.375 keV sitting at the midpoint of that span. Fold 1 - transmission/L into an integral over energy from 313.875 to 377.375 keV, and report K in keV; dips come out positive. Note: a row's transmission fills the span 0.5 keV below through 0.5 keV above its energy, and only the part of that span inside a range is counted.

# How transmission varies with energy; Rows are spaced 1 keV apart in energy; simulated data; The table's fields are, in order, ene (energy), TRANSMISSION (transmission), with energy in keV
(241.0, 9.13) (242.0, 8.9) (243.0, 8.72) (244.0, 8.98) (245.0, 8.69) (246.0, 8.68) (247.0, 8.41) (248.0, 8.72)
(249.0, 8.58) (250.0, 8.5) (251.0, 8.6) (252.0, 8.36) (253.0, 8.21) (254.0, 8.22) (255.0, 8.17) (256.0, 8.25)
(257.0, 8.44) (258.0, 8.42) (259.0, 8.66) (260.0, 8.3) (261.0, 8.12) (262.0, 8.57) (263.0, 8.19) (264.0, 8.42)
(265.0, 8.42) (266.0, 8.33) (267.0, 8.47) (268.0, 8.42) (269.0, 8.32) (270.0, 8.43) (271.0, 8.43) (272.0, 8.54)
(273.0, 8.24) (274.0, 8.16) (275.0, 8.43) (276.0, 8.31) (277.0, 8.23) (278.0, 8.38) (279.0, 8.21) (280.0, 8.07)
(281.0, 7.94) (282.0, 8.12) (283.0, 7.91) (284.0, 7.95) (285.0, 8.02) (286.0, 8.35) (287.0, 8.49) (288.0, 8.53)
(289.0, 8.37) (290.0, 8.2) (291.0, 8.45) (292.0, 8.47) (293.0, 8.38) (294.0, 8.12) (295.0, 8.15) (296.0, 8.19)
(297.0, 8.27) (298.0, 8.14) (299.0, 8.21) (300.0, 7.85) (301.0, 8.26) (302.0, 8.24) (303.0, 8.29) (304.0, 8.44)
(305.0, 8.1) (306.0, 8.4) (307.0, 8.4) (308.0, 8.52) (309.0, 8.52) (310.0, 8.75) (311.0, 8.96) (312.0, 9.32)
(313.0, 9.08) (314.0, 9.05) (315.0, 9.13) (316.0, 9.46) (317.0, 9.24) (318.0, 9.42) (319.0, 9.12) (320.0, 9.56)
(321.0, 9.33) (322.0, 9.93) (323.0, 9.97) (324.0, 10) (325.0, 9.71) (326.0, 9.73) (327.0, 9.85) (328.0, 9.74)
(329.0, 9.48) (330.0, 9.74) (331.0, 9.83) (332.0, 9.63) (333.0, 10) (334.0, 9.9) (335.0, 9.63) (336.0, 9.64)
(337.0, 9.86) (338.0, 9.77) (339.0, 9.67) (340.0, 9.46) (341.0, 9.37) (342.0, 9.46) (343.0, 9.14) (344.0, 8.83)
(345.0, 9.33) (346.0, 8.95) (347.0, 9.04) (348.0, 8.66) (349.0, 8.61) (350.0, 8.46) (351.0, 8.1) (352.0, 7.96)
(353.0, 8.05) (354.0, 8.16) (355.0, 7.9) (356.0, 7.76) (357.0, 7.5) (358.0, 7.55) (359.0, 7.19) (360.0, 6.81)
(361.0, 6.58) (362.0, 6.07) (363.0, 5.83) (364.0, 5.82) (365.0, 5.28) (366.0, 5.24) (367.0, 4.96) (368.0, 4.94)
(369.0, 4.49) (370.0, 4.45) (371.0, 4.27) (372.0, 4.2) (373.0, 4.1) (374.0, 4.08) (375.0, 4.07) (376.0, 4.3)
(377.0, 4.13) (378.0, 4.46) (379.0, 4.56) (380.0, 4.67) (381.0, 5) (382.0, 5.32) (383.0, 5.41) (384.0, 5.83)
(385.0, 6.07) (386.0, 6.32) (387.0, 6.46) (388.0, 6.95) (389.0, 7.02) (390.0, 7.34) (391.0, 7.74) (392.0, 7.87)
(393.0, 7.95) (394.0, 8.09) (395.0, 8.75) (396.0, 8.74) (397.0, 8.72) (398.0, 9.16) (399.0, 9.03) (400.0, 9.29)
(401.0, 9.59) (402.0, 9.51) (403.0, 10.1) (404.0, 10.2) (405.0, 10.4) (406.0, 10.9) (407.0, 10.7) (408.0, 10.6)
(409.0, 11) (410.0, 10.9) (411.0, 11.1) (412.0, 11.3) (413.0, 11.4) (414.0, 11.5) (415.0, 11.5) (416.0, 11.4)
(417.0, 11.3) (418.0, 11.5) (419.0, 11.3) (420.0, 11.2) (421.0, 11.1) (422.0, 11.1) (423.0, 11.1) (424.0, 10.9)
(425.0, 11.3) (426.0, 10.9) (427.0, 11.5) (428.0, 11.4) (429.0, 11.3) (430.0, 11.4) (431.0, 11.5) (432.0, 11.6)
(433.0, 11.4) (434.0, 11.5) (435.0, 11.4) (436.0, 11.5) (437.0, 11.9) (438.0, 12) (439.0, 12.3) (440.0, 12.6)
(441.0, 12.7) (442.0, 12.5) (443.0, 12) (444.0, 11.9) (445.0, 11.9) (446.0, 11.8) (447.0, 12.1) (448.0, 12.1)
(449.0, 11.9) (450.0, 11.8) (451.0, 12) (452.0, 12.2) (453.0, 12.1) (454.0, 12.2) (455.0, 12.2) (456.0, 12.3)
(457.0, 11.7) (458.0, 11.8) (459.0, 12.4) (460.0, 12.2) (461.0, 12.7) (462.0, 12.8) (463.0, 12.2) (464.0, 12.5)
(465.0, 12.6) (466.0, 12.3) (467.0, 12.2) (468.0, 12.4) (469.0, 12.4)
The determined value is 8.8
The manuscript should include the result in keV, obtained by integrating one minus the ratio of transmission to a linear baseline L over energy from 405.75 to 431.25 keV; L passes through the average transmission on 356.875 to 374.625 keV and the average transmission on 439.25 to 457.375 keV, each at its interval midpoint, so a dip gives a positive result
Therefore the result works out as -4.0 keV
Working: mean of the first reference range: 5.47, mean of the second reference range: 12.1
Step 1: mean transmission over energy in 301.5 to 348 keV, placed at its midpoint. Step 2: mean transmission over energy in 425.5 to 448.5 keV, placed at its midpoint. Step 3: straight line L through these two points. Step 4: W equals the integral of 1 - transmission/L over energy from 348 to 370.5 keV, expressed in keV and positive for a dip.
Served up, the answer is 7.3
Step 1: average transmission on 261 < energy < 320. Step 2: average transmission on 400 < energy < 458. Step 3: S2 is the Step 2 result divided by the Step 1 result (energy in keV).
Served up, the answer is 1.35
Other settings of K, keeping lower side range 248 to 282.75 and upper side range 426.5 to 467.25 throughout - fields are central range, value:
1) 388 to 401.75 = 3.2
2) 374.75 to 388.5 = 7.0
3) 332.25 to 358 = 2.7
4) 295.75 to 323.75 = 1.3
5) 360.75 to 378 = 9.3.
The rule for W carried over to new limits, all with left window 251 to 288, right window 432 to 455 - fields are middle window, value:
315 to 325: -0.2 keV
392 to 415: 2.5 keV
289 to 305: 1.1 keV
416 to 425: 0.2 keV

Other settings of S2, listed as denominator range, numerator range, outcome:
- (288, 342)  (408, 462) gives 1.29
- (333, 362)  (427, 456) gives 1.38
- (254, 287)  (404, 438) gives 1.35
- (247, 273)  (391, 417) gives 1.19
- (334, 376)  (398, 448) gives 1.54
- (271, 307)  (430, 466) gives 1.46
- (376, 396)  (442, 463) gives 1.92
